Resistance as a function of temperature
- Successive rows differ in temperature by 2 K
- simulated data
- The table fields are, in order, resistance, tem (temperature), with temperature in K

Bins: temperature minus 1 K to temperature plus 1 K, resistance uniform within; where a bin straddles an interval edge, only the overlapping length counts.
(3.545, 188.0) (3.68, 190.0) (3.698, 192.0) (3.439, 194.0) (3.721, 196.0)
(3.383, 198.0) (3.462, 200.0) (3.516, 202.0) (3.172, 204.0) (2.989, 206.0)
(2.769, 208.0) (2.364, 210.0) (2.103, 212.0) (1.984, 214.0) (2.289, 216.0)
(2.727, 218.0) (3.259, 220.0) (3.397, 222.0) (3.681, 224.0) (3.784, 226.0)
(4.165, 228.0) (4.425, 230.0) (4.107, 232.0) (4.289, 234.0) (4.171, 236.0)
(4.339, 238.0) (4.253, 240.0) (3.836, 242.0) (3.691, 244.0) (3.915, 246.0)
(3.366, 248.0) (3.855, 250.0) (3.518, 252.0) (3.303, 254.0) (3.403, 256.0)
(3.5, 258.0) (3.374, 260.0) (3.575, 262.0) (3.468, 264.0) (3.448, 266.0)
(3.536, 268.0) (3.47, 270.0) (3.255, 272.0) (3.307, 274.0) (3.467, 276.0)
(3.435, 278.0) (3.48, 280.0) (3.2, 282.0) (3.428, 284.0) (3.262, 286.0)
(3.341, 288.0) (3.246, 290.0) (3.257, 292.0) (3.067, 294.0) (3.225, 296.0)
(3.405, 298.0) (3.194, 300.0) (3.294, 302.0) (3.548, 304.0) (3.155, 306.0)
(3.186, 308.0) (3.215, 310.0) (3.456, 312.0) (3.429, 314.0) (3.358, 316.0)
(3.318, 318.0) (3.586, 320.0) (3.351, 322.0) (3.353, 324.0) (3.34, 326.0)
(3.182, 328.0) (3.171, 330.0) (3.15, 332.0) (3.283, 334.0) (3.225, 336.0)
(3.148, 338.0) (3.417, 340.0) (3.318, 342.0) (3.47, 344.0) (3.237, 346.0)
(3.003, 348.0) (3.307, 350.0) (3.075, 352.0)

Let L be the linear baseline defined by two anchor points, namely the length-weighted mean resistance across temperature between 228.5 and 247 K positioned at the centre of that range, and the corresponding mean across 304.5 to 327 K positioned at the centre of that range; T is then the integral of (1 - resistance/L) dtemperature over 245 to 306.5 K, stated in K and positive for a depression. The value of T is 5.57 K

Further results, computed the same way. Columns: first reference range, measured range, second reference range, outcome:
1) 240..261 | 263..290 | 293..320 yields 0.64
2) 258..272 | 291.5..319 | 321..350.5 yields 0.45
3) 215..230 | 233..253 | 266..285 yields -3.07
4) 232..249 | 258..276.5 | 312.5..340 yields 1.67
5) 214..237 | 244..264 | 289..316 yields -0.35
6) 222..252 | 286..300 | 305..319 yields 0.87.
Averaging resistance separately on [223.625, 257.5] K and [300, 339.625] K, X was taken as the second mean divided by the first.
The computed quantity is 0.85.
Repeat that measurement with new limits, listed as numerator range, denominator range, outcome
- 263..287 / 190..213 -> 1.07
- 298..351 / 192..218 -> 1.12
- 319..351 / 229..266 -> 0.87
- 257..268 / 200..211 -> 1.16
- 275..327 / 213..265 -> 0.92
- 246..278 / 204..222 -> 1.31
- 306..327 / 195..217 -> 1.16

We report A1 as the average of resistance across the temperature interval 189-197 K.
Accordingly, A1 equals 3.63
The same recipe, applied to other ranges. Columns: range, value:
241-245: 3.76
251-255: 3.41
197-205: 3.38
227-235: 4.25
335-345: 3.32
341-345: 3.39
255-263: 3.46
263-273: 3.44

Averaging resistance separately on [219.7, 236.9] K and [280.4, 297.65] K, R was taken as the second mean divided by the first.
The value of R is 0.83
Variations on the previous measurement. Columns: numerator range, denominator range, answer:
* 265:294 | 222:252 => 0.85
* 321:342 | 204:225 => 1.18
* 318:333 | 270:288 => 0.98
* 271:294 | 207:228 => 1.15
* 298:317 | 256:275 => 0.97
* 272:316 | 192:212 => 1.04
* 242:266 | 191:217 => 1.19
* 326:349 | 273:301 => 0.98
